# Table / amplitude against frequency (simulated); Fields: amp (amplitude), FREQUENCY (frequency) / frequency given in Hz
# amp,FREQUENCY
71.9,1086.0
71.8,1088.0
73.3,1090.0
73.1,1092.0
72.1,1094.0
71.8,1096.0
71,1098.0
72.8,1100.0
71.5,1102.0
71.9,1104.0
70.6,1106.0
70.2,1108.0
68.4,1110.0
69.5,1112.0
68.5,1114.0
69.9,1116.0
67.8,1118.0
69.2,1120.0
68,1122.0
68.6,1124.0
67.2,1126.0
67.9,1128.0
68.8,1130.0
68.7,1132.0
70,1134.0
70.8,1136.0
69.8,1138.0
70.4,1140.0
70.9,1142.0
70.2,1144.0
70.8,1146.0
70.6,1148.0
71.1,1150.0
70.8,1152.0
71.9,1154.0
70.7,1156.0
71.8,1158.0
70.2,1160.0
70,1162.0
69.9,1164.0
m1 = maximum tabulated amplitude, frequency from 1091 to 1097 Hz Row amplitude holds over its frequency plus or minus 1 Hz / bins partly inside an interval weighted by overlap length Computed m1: 73.1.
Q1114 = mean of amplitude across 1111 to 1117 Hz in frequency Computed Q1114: 69.3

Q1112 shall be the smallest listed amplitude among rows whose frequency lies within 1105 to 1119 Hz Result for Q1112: 67.8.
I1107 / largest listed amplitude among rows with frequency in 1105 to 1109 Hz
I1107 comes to 70.6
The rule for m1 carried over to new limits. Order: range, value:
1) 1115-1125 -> 69.9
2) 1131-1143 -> 70.9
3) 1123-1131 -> 68.8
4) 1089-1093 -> 73.3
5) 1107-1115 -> 70.2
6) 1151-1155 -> 71.9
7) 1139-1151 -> 71.1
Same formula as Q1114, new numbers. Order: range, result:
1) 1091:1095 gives 72.6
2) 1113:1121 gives 68.8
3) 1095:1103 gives 71.8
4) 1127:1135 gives 68.8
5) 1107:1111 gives 69.3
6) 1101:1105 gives 71.7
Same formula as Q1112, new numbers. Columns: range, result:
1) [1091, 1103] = 71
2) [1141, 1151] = 70.2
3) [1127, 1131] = 67.9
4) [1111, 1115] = 68.5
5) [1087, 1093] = 71.8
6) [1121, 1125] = 68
